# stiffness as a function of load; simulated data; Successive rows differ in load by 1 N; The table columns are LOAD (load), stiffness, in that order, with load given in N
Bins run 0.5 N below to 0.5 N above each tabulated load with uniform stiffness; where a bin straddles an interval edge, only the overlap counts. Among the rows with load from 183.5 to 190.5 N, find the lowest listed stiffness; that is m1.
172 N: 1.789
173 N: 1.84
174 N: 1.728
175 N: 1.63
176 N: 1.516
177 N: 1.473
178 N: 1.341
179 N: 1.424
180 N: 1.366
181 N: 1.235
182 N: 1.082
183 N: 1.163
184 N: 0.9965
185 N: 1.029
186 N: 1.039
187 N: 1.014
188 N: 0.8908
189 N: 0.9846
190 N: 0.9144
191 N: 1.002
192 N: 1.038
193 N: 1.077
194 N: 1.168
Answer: 0.8908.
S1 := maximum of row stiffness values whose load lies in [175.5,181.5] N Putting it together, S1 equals 1.516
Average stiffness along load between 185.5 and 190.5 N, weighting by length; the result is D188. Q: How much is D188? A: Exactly 0.969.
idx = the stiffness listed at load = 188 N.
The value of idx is 0.8908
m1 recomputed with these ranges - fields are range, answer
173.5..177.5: 1.473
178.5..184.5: 0.9965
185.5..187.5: 1.014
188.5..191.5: 0.9144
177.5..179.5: 1.341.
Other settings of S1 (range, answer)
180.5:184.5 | 1.235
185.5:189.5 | 1.039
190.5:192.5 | 1.038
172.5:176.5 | 1.84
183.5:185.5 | 1.029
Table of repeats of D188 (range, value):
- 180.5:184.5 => 1.12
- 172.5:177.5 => 1.64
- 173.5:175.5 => 1.68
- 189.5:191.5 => 0.958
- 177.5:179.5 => 1.38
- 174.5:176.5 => 1.57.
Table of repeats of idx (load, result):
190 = 0.9144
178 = 1.341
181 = 1.235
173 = 1.84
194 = 1.168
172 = 1.789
